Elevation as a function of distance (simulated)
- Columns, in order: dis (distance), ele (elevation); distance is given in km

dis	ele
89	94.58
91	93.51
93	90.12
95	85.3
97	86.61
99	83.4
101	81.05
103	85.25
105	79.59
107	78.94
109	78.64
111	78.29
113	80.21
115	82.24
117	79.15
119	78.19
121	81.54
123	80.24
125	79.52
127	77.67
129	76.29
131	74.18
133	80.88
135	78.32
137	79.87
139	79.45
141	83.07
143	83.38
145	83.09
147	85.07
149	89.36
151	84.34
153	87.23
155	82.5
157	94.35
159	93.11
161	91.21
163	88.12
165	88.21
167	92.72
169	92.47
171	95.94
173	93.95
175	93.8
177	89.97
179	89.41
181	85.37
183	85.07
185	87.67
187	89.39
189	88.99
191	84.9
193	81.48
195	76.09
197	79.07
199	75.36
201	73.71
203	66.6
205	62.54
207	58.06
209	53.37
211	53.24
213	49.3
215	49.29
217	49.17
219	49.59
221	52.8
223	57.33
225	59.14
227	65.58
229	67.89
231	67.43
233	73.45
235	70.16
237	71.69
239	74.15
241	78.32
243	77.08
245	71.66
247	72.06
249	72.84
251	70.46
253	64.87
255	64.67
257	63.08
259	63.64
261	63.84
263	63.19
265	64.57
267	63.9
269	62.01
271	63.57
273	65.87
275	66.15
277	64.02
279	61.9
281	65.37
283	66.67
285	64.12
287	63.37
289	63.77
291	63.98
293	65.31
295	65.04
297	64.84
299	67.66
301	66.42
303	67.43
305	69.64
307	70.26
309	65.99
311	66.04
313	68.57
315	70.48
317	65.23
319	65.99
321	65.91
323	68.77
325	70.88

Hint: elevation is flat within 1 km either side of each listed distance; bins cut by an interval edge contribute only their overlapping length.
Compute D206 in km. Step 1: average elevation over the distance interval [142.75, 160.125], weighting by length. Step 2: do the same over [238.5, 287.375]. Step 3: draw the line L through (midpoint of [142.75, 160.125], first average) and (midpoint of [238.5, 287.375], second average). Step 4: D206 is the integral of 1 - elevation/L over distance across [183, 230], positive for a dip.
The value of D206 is 6.37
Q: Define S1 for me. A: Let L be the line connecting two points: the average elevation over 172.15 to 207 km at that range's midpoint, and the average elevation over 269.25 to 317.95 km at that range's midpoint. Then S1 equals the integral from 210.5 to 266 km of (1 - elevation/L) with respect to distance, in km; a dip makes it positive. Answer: 7.2 km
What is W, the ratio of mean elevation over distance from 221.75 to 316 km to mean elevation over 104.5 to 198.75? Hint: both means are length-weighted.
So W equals 0.79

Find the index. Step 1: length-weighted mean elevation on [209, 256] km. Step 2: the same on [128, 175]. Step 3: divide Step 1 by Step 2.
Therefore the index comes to 0.75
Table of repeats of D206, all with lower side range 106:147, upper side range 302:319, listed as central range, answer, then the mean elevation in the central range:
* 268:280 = 1.1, 63.9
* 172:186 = -2.4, 89.3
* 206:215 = 2.6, 53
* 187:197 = -1.0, 83.1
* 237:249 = -0.3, 74.3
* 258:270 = 1.2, 63.5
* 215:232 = 3.6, 58.1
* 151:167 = -2.4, 89.2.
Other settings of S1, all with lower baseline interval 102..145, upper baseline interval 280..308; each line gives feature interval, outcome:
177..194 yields -2.7 km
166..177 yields -2.5 km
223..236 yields 0.9 km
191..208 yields 0.3 km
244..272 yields 1.2 km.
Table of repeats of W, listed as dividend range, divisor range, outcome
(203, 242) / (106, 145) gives 0.77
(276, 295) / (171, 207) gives 0.78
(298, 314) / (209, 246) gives 1.08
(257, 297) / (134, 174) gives 0.74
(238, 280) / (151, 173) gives 0.74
